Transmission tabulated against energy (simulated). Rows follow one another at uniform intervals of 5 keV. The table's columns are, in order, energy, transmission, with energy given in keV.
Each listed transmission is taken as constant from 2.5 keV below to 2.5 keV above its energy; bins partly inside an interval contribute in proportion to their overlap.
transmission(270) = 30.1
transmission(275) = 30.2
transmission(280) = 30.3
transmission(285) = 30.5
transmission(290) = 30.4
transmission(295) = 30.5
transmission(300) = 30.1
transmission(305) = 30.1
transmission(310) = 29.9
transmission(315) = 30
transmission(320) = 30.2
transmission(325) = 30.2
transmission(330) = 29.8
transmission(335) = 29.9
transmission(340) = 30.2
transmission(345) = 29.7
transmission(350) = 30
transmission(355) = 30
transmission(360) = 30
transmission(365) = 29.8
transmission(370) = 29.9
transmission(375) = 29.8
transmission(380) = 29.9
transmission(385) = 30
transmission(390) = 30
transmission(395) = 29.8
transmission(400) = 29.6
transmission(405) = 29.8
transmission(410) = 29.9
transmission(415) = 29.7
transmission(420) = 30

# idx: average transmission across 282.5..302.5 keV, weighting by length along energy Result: 30.4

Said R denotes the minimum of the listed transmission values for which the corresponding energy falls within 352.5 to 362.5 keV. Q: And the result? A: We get 30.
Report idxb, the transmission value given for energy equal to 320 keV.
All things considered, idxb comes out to 30.2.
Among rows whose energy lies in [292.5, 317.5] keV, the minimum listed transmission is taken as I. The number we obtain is 29.9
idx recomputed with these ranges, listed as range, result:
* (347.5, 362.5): 30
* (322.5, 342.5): 30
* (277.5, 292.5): 30.4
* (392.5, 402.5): 29.7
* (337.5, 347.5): 29.9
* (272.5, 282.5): 30.2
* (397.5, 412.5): 29.8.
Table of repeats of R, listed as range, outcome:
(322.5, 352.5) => 29.7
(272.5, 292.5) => 30.2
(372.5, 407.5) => 29.6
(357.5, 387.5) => 29.8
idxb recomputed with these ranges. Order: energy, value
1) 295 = 30.5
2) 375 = 29.8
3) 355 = 30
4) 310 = 29.9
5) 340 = 30.2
